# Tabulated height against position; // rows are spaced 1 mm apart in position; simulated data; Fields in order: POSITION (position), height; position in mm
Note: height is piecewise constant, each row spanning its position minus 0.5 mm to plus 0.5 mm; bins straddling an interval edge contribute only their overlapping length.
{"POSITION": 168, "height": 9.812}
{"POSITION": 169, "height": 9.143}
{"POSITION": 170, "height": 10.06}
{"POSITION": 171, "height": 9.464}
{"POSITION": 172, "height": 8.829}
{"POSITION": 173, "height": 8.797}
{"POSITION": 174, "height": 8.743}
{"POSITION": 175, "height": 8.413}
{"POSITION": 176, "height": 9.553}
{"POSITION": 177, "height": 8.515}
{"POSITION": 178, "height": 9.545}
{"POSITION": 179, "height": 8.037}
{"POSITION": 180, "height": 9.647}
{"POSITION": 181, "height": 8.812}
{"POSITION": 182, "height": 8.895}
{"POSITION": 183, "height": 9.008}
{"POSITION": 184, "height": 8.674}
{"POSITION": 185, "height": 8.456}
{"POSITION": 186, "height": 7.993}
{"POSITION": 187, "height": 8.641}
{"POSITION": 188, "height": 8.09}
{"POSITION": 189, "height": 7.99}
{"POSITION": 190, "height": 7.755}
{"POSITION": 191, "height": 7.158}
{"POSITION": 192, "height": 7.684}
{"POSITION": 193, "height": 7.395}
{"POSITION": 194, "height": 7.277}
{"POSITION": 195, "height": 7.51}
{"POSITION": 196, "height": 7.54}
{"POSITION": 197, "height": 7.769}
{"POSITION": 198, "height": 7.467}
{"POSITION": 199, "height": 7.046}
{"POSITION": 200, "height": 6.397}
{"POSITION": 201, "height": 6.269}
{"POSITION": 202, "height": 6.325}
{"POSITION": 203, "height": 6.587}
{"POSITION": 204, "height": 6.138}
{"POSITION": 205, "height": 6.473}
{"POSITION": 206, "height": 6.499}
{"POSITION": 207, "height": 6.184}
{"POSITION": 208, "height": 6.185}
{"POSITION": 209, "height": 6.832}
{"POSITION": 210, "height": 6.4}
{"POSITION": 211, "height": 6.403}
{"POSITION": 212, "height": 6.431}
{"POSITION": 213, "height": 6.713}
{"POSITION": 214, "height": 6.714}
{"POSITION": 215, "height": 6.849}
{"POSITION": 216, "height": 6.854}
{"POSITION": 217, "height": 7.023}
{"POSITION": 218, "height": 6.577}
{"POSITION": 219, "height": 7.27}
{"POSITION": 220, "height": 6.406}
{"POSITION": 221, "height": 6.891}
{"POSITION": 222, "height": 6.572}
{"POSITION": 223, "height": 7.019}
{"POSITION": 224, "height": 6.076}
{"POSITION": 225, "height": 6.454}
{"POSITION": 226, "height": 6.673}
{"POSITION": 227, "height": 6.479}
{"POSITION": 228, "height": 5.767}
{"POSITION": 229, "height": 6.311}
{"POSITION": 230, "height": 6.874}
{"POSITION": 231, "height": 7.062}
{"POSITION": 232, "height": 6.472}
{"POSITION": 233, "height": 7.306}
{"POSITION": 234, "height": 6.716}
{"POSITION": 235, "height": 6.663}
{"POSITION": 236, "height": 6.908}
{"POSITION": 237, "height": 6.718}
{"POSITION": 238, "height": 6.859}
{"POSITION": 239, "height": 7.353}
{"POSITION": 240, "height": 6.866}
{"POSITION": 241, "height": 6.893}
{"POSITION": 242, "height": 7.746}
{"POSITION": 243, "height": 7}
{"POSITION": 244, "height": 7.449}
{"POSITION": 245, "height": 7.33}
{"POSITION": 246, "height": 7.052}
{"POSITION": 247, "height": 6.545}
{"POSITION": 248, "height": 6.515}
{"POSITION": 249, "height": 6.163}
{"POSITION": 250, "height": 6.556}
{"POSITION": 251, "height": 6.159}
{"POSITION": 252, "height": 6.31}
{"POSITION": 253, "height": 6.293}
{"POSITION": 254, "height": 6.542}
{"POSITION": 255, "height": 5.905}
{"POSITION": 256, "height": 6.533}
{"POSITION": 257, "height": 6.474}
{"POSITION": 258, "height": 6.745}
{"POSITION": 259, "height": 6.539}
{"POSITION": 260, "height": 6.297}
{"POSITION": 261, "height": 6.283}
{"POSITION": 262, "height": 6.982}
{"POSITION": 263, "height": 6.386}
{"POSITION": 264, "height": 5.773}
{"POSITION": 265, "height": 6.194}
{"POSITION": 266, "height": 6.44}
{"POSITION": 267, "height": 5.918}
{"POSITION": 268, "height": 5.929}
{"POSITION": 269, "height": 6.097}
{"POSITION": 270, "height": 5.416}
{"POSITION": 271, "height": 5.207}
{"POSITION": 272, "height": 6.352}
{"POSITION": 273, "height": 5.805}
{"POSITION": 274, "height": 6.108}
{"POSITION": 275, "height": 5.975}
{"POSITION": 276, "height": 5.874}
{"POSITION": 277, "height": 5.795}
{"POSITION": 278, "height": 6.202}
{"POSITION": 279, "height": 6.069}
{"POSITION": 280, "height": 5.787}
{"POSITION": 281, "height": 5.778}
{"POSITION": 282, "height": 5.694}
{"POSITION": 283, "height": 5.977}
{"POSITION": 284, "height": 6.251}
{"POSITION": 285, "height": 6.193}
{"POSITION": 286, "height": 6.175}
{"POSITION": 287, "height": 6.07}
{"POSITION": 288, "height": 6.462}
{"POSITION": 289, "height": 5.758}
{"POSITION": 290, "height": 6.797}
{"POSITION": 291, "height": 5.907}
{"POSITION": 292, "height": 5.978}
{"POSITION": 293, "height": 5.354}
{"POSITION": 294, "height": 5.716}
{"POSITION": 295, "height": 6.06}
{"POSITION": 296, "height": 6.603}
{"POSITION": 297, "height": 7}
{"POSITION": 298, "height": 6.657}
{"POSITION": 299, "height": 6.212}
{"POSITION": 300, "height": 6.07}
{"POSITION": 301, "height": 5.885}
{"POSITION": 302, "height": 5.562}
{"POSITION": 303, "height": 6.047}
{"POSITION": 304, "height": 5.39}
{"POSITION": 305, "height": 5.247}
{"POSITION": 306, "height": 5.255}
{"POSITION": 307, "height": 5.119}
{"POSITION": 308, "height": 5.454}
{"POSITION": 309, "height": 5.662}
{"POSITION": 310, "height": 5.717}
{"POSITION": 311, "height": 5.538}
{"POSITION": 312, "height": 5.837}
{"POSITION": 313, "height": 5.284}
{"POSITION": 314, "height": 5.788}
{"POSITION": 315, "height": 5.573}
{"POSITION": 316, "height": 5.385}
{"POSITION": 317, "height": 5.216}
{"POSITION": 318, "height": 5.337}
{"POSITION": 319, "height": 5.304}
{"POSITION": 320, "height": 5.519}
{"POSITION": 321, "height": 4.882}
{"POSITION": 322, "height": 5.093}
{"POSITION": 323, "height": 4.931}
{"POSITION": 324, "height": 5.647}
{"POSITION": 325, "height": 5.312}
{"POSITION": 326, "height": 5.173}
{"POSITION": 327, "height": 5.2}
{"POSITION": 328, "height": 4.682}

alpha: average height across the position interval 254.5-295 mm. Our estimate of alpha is 6.08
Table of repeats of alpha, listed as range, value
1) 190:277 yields 6.61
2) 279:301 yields 6.11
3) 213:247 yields 6.82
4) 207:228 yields 6.61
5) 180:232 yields 7.09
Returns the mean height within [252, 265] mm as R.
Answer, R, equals 6.38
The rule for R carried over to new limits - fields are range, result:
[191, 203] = 7.13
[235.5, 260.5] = 6.71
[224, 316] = 6.23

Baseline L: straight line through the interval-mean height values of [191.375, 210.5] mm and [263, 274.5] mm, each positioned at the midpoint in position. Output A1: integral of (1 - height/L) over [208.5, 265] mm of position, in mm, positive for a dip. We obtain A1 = -2.57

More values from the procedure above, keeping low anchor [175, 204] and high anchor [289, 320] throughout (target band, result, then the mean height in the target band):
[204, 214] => 1.4 mm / 6.45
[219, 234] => 1.2 mm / 6.62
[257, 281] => 1.2 mm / 6.1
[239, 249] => -0.2 mm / 7.02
